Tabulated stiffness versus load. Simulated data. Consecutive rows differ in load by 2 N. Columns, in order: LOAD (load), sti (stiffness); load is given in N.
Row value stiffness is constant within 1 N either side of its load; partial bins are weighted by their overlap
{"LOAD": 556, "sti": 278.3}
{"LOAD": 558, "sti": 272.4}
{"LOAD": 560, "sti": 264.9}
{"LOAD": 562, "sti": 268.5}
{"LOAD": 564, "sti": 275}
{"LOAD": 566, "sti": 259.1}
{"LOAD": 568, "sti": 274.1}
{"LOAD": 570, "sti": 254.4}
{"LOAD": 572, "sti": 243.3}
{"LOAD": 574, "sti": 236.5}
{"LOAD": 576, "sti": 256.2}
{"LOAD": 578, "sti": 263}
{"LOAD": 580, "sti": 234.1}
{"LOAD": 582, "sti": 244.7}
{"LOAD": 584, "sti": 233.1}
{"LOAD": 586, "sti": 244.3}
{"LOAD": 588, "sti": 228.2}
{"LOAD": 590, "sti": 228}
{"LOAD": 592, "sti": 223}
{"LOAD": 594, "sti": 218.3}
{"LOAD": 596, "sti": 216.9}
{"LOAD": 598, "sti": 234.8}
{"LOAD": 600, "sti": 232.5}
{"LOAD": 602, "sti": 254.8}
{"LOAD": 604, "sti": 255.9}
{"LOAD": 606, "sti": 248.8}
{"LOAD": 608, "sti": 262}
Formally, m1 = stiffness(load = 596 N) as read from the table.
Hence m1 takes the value 216.9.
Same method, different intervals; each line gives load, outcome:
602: 254.8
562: 268.5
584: 233.1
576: 256.2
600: 232.5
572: 243.3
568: 274.1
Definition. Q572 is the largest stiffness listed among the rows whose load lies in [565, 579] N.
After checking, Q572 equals 274.1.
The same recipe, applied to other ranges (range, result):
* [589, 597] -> 228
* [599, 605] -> 255.9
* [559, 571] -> 275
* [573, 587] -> 263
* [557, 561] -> 272.4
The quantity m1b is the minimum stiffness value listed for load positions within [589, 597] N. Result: 216.9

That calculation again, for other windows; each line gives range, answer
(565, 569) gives 259.1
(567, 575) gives 236.5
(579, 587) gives 233.1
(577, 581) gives 234.1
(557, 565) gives 264.9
